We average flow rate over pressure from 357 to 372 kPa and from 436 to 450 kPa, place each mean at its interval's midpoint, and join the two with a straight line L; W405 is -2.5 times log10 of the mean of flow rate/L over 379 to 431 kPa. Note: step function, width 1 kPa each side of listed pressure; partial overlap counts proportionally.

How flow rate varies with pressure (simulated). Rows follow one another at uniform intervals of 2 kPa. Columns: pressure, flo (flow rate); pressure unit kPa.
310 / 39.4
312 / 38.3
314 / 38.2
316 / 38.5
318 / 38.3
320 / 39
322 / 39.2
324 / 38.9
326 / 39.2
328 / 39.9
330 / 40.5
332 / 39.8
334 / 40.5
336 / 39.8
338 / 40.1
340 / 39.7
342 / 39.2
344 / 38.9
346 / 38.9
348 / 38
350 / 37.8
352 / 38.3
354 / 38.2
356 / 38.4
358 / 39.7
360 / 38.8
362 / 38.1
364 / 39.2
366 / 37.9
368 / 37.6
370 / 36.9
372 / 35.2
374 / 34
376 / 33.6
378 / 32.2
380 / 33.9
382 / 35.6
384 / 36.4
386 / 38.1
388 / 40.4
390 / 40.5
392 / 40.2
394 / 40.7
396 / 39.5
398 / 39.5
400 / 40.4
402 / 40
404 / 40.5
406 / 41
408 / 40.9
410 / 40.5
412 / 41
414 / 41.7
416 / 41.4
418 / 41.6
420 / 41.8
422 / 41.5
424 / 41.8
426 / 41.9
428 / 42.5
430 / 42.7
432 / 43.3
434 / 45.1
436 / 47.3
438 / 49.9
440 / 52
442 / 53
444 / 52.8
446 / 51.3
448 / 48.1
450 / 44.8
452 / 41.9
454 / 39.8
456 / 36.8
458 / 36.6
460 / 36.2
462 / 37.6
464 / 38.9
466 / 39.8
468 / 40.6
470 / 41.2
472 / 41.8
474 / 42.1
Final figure 0.108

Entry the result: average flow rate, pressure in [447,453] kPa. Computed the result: 44.9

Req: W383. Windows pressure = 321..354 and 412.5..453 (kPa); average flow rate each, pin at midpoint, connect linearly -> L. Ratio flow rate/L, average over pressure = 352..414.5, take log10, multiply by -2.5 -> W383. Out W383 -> 0.10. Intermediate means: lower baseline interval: 39.3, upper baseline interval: 45.3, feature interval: 38.4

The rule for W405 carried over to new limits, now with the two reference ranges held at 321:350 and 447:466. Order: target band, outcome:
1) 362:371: 0.05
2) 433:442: -0.22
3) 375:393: 0.08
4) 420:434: -0.07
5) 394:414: -0.02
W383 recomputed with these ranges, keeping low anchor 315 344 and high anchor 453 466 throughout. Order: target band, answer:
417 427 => -0.09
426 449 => -0.25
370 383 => 0.14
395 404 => -0.04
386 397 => -0.04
